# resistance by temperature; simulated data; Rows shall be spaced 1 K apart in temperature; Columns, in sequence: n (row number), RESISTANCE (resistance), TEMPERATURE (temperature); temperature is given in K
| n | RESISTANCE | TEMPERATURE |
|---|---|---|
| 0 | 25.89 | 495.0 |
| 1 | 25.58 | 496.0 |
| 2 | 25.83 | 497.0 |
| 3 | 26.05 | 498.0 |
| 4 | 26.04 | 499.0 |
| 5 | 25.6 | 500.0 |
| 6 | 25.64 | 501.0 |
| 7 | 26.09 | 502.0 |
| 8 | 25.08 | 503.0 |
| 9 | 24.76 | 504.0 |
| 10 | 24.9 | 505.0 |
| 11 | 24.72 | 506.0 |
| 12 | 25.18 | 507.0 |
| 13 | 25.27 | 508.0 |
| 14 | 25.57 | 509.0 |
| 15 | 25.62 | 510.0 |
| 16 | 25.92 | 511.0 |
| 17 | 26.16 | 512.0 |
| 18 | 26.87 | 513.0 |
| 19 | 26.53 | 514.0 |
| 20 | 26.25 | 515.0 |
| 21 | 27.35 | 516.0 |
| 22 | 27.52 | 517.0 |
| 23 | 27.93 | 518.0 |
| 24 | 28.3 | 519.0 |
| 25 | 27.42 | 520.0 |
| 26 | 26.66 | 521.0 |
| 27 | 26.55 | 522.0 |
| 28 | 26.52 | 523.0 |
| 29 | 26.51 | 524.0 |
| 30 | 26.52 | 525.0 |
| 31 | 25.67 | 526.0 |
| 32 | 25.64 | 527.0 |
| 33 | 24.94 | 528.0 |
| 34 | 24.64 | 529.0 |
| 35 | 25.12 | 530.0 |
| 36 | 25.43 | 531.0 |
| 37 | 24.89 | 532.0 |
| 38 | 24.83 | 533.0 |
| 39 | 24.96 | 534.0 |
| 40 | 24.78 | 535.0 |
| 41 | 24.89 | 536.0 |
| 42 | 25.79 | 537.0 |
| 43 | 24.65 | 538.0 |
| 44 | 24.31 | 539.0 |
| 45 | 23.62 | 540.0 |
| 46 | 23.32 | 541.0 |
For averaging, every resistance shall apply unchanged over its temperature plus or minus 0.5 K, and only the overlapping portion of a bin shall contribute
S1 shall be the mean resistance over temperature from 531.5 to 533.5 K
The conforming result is 24.9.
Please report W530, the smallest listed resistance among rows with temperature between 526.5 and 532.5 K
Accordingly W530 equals 24.64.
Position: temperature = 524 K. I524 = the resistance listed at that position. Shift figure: 26.51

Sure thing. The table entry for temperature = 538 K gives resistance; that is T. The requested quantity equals 24.65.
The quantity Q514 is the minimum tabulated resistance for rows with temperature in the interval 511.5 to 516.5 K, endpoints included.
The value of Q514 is 26.16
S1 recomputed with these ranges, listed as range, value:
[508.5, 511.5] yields 25.7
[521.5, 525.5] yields 26.5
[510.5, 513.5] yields 26.3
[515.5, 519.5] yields 27.8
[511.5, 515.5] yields 26.5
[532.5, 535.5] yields 24.9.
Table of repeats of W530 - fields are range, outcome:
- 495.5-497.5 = 25.58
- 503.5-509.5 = 24.72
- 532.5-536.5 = 24.78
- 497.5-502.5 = 25.6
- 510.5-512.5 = 25.92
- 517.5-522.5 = 26.55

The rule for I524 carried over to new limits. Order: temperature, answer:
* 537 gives 25.79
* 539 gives 24.31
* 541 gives 23.32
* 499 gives 26.04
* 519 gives 28.3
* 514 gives 26.53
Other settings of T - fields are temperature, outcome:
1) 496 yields 25.58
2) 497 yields 25.83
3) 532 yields 24.89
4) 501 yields 25.64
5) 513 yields 26.87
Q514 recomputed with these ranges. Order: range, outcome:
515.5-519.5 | 27.35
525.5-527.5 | 25.64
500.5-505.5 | 24.76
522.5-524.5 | 26.51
